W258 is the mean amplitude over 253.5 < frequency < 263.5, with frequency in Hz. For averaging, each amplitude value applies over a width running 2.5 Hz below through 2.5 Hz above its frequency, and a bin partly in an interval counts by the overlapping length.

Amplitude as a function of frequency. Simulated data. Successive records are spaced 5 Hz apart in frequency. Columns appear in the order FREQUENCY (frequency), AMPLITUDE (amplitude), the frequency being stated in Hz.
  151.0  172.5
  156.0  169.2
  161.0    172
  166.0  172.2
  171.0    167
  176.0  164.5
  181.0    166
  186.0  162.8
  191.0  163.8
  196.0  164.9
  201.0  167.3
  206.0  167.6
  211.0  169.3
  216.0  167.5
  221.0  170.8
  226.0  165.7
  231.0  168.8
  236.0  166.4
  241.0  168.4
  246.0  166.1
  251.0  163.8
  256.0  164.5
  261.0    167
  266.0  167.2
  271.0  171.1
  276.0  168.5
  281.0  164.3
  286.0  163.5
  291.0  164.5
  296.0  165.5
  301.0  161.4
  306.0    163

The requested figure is 166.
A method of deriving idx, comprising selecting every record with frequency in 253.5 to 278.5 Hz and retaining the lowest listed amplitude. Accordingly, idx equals 164.5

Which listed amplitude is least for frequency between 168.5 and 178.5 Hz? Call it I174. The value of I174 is 164.5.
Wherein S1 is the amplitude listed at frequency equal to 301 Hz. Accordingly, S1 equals 161.4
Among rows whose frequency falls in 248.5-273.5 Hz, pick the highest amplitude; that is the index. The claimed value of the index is 171.1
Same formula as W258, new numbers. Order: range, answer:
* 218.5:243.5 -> 168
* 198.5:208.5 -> 167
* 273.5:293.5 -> 165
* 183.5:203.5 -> 165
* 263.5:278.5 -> 169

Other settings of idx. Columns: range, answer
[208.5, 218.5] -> 167.5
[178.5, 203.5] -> 162.8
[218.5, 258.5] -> 163.8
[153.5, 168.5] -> 169.2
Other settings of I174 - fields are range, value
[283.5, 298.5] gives 163.5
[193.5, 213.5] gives 164.9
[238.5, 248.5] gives 166.1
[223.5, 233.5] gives 165.7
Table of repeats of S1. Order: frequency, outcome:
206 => 167.6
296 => 165.5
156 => 169.2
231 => 168.8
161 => 172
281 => 164.3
